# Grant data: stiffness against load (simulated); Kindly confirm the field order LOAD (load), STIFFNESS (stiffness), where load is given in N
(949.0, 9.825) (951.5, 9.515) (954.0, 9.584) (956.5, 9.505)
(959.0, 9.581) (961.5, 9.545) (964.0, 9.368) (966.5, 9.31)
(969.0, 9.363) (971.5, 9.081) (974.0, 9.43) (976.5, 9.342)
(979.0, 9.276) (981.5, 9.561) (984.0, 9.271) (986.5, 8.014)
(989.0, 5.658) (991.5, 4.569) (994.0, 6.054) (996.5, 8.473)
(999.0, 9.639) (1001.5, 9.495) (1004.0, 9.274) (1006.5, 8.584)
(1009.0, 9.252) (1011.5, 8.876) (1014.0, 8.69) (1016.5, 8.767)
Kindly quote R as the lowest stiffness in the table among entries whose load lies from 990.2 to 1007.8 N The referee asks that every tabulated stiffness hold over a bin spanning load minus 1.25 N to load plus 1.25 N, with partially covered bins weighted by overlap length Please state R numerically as 4.569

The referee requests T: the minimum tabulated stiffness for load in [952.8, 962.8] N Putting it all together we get 9.505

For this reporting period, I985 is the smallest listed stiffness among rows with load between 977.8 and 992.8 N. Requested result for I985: 4.569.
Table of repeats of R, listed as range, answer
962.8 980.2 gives 9.081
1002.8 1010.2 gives 8.584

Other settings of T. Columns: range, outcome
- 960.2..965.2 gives 9.368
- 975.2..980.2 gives 9.276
